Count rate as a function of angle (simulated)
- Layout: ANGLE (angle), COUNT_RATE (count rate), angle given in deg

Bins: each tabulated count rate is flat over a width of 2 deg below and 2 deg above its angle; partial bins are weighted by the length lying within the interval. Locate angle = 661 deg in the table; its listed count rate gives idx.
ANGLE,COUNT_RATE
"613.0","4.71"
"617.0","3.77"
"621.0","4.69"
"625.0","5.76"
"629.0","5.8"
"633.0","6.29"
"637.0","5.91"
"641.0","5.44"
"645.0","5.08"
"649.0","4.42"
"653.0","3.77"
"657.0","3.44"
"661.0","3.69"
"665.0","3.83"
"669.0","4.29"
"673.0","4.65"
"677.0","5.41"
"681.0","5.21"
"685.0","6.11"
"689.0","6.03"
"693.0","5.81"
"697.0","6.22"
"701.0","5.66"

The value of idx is 3.69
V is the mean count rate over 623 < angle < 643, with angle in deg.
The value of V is 5.84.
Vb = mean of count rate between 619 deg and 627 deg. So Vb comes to 5.22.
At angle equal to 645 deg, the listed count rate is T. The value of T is 5.08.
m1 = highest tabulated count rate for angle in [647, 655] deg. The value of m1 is 4.42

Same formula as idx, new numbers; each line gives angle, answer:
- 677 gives 5.41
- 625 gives 5.76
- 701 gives 5.66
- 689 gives 6.03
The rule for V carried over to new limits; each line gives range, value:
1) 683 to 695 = 5.98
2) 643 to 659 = 4.18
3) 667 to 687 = 5.13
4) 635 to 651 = 5.21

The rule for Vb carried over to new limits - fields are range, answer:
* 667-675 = 4.47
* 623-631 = 5.78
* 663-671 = 4.06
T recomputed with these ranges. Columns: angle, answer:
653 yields 3.77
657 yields 3.44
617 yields 3.77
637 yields 5.91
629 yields 5.8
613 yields 4.71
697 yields 6.22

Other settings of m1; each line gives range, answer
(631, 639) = 6.29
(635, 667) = 5.91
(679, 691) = 6.11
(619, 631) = 5.8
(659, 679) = 5.41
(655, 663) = 3.69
